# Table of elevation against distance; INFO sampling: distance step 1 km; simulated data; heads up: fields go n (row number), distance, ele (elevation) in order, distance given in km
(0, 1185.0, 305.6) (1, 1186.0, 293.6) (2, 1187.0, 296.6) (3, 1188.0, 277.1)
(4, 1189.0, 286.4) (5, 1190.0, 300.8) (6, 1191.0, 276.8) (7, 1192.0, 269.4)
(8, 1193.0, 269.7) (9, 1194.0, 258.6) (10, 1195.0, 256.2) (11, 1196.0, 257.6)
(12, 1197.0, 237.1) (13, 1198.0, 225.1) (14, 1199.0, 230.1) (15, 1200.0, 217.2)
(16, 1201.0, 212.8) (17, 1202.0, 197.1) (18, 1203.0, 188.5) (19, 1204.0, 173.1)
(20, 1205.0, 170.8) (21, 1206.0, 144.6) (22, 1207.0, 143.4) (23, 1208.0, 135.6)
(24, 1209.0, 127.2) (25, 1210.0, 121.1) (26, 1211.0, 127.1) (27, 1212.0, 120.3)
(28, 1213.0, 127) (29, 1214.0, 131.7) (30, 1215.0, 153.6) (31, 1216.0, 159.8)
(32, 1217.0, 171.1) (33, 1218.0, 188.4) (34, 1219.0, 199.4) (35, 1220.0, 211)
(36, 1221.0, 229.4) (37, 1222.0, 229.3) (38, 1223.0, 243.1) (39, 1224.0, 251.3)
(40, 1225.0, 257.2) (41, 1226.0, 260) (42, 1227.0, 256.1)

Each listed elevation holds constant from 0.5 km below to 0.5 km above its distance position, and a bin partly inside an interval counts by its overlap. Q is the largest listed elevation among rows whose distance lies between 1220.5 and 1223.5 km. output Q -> 243.1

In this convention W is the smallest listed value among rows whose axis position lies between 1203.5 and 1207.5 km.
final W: 143.4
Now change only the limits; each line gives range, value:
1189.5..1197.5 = 237.1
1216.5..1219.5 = 171.1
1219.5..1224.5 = 211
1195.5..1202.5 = 197.1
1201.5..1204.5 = 173.1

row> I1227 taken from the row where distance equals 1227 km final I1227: 256.1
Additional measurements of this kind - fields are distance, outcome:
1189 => 286.4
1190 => 300.8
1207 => 143.4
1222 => 229.3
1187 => 296.6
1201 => 212.8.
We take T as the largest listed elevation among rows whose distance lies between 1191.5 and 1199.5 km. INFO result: 269.7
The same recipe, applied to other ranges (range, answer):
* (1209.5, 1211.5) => 127.1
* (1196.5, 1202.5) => 237.1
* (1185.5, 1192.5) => 300.8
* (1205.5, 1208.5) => 144.6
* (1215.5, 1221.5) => 229.4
